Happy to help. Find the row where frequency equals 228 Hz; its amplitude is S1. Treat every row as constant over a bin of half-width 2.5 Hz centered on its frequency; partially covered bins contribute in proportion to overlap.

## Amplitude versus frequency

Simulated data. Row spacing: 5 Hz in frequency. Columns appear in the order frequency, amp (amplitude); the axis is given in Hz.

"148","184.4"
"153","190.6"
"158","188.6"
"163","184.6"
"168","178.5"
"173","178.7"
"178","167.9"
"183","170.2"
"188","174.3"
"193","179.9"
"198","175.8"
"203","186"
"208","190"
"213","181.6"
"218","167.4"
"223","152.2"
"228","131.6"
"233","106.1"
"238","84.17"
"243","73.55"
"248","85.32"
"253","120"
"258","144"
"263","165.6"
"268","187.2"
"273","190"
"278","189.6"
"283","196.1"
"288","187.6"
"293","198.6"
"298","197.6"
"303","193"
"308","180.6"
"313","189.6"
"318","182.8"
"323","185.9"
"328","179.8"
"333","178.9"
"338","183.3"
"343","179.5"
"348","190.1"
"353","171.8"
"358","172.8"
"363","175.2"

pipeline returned 131.6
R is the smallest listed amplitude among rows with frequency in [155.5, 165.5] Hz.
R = 184.6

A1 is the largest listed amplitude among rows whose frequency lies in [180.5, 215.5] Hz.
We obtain 190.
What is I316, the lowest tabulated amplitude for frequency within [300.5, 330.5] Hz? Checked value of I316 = 179.8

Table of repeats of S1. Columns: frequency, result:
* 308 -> 180.6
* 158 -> 188.6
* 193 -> 179.9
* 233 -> 106.1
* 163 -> 184.6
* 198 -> 175.8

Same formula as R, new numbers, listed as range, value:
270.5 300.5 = 187.6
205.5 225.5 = 152.2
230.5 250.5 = 73.55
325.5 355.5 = 171.8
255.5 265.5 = 144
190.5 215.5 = 175.8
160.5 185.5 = 167.9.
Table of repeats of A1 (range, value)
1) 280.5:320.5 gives 198.6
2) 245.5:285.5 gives 196.1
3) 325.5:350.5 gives 190.1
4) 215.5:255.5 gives 167.4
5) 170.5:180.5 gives 178.7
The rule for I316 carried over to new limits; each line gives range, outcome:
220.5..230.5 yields 131.6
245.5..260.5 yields 85.32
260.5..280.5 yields 165.6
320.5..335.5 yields 178.9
